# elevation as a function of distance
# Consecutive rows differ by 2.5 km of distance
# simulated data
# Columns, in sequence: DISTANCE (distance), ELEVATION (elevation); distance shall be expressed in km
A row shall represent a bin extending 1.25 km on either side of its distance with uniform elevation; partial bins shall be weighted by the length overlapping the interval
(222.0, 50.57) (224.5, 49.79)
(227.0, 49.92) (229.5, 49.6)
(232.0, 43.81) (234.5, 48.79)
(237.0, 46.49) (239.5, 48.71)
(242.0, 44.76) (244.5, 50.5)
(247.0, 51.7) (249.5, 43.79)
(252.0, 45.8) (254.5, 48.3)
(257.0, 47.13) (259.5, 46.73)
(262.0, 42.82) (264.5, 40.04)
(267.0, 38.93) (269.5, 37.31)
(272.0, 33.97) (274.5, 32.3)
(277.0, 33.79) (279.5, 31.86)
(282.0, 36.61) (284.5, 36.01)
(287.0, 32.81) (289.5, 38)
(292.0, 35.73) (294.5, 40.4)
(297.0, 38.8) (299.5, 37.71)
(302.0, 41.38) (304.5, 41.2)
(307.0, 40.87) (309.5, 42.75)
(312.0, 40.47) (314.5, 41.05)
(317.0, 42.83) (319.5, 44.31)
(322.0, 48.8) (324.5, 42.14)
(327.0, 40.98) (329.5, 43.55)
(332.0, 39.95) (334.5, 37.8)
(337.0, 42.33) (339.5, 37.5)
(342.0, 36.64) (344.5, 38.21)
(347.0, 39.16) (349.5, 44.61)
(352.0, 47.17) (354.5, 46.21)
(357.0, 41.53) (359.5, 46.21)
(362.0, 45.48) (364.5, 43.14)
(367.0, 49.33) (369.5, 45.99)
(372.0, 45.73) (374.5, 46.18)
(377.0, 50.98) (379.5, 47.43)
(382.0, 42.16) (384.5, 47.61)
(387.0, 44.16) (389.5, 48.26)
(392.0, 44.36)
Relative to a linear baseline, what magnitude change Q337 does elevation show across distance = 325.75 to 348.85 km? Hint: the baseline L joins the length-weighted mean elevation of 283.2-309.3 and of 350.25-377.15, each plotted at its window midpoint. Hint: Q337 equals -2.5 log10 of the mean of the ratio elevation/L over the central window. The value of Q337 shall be 0.09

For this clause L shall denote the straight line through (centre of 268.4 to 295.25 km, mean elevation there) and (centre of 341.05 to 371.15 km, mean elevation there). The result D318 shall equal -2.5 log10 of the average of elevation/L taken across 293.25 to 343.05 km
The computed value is -0.05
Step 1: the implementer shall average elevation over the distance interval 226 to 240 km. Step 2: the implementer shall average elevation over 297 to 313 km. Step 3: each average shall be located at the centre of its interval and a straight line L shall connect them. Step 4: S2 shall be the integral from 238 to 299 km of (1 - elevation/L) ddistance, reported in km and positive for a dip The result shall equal 5.1 km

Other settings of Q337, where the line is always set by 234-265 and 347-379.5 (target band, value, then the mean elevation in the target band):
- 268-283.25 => 0.33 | 34.4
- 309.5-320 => 0.10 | 42.1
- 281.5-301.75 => 0.24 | 37.2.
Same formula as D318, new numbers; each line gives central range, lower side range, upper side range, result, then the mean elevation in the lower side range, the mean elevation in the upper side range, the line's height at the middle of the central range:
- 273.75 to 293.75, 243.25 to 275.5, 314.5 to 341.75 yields 0.22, 43.1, 41.8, 42.6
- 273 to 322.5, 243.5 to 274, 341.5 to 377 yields 0.14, 43.6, 44.4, 43.9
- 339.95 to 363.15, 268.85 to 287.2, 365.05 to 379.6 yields 0.05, 34.3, 47.4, 44.5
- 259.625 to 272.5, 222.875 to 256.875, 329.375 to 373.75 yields 0.18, 47.8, 42.8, 46.7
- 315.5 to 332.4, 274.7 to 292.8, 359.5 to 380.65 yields -0.08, 34.8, 46.7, 40.4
